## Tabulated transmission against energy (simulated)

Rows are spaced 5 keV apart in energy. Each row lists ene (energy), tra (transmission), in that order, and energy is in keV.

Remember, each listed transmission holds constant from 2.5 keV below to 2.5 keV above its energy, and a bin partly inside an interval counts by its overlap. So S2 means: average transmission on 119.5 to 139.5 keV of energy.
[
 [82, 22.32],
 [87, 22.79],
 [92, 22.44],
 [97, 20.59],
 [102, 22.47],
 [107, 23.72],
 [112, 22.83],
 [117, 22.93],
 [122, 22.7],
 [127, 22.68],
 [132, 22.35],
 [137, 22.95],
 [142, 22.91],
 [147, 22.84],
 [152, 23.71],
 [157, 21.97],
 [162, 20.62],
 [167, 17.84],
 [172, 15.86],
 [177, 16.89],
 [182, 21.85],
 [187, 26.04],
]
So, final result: 22.7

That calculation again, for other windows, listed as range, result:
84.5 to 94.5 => 22.6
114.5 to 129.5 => 22.8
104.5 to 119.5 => 23.2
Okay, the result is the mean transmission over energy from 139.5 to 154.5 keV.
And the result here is 23.2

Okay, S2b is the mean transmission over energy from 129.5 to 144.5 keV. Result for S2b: 22.7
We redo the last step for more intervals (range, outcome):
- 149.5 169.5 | 21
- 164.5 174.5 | 16.9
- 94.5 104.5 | 21.5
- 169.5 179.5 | 16.4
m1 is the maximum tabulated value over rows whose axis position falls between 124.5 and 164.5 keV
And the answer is 23.71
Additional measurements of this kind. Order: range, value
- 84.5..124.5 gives 23.72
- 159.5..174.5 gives 20.62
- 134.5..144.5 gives 22.95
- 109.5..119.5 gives 22.93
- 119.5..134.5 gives 22.7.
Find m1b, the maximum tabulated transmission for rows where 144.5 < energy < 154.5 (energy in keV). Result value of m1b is 23.71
